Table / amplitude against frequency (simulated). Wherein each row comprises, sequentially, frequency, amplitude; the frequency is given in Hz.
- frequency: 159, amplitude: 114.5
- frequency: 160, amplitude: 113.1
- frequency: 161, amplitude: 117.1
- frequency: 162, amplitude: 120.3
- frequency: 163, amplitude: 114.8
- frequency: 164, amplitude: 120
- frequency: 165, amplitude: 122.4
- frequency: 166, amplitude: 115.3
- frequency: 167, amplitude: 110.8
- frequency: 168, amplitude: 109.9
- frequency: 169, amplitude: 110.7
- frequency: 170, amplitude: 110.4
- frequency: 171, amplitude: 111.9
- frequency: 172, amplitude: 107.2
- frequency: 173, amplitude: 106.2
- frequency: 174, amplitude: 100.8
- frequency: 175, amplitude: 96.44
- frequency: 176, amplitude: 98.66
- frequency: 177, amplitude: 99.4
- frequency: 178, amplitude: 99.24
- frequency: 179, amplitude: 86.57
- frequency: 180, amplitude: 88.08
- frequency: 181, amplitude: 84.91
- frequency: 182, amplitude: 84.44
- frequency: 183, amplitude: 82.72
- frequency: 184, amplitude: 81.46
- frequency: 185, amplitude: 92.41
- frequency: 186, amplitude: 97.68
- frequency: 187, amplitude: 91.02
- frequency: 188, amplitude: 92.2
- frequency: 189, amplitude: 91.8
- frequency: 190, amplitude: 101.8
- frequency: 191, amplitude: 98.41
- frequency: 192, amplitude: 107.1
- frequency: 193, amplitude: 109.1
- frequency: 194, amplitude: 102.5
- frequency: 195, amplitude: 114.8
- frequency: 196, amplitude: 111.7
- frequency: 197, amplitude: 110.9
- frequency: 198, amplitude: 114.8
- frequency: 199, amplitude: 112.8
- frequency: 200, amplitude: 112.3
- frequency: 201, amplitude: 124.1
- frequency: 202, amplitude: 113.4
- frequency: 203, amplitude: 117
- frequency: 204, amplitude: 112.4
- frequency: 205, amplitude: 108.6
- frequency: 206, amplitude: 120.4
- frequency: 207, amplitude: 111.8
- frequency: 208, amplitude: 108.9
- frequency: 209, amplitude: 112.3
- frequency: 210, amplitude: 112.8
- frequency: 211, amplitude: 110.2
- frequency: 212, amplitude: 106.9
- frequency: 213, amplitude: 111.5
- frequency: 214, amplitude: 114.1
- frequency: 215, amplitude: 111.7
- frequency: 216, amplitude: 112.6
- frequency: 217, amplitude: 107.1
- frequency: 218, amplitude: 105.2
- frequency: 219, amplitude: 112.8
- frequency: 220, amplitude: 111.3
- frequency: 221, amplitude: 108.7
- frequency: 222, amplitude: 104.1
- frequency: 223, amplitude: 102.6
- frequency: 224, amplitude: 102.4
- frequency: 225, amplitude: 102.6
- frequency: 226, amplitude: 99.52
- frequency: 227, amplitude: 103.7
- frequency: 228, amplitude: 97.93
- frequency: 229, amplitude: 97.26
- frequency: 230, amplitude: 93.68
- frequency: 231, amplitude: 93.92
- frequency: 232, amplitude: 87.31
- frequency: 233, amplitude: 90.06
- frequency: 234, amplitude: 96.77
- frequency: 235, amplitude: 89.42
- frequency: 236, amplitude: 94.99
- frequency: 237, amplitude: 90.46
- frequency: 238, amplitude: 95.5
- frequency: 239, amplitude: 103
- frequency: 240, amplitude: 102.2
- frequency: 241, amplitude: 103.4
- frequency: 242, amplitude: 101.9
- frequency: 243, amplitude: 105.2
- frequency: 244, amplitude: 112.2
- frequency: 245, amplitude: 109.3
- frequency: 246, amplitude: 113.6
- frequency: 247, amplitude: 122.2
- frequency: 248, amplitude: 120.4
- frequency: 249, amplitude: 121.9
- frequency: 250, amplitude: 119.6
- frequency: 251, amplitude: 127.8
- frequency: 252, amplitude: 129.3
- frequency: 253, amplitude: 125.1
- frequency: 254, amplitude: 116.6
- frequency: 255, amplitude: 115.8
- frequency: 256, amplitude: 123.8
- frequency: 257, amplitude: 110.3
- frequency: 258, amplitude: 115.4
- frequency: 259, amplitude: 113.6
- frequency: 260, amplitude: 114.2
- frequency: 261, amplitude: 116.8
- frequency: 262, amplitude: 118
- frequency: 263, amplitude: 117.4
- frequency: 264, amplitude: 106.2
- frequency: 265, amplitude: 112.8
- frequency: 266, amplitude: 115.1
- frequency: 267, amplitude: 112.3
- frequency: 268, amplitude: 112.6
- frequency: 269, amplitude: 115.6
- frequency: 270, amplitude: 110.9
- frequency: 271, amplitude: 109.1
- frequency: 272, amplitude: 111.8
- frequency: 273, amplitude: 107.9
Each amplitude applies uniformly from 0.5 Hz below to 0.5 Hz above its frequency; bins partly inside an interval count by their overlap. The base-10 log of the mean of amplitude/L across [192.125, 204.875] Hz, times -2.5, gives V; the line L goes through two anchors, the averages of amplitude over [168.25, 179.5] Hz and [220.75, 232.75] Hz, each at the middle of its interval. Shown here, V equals -0.12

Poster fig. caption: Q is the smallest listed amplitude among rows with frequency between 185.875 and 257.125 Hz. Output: 87.31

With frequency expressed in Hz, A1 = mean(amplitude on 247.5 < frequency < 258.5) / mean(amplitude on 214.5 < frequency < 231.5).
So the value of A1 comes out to 1.2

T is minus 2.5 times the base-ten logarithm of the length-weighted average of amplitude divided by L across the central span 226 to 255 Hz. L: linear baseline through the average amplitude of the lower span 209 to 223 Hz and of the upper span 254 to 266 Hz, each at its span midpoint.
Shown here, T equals 0.068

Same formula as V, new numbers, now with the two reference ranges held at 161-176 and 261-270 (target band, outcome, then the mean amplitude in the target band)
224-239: 0.18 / 95.7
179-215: 0.07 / 105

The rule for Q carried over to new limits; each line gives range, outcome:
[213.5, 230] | 93.68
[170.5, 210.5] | 81.46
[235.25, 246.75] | 90.46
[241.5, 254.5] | 101.9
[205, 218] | 105.2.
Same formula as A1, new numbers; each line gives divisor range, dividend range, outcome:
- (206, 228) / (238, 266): 1.06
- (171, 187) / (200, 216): 1.20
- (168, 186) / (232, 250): 1.07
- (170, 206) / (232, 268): 1.08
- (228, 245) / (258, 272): 1.16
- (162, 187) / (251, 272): 1.14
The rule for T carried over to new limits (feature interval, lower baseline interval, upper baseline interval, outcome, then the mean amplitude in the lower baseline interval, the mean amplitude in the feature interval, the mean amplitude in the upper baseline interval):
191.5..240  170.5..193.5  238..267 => -0.017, 96.1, 106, 114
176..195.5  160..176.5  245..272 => 0.177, 111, 95.1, 117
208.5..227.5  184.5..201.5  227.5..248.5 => -0.054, 105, 108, 101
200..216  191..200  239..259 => -0.018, 110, 113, 115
